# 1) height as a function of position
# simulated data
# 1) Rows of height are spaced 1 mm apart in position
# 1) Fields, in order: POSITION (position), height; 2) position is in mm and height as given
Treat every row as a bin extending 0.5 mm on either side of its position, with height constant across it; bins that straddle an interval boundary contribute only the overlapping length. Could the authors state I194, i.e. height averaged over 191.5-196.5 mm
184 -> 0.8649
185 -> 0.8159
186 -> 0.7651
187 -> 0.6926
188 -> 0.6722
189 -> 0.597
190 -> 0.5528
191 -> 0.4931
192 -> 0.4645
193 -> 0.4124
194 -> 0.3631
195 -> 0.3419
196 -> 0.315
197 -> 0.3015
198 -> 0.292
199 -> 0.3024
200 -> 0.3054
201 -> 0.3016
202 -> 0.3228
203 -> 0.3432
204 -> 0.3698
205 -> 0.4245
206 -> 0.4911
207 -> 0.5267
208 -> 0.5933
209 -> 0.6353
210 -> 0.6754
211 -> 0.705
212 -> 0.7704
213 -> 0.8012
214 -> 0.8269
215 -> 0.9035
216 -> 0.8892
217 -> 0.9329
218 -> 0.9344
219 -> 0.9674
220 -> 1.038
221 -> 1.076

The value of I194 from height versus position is 0.379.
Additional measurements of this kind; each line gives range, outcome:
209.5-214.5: 0.756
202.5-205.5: 0.379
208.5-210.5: 0.655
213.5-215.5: 0.865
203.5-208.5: 0.481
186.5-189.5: 0.654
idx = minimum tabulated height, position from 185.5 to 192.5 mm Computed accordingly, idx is 0.4645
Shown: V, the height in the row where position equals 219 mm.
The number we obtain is 0.9674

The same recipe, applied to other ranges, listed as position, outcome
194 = 0.3631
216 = 0.8892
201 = 0.3016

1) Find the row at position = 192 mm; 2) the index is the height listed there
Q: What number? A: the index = 0.4645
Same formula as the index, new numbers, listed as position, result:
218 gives 0.9344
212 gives 0.7704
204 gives 0.3698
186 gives 0.7651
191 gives 0.4931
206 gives 0.4911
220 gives 1.038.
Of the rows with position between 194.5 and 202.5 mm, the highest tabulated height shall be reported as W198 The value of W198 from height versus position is 0.3419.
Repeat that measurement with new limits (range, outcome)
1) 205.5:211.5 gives 0.705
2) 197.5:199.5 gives 0.3024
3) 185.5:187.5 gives 0.7651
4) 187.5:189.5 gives 0.6722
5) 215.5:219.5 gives 0.9674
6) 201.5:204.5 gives 0.3698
